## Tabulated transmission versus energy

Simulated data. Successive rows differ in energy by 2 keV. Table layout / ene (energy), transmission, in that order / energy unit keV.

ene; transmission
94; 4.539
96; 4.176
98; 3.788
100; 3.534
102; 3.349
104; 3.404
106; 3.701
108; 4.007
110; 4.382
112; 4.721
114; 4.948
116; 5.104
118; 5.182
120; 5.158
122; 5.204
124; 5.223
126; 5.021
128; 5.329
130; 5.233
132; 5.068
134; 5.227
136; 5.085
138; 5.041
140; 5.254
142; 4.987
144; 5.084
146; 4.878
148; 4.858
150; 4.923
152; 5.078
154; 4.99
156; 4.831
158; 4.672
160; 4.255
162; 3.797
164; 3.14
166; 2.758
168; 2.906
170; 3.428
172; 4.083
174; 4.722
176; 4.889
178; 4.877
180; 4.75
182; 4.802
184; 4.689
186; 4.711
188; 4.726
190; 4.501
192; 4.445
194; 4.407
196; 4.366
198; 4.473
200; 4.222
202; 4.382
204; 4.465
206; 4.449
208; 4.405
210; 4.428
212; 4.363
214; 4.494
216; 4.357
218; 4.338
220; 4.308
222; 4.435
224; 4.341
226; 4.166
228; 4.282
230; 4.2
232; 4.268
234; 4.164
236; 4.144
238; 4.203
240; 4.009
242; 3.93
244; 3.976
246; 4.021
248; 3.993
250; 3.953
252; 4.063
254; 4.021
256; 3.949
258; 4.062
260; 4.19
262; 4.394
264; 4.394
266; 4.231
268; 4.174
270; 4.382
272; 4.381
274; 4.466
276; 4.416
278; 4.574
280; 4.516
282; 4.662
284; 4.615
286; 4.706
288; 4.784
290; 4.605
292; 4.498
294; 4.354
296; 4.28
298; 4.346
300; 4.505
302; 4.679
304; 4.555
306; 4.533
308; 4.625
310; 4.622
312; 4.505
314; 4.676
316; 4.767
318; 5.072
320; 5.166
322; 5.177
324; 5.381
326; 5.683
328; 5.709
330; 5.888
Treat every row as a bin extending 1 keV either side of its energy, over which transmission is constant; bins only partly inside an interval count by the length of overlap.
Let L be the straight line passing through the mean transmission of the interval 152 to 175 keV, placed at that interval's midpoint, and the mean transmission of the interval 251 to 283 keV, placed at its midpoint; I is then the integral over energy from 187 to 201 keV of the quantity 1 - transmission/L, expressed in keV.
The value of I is -1.2 keV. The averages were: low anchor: 4.01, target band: 4.45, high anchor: 4.3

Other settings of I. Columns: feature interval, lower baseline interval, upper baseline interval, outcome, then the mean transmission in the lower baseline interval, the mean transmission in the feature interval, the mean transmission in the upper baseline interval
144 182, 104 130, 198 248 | 1.7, 4.79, 4.36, 4.26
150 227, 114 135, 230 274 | 4.7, 5.16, 4.36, 4.15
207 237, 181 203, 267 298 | 1.3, 4.52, 4.31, 4.49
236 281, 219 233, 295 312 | 1.9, 4.29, 4.19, 4.52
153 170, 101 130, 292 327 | 2.8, 4.64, 3.89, 4.75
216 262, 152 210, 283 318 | 3.2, 4.34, 4.15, 4.58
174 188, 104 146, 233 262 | -0.8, 4.91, 4.78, 4.06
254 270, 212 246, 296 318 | 0.7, 4.22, 4.2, 4.59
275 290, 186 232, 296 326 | 0.2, 4.39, 4.61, 4.77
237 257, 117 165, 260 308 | 2.5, 4.9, 4.01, 4.48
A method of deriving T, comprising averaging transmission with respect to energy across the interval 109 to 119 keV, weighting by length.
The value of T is 4.87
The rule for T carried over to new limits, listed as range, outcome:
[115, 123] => 5.16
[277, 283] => 4.58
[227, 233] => 4.25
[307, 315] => 4.61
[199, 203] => 4.3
